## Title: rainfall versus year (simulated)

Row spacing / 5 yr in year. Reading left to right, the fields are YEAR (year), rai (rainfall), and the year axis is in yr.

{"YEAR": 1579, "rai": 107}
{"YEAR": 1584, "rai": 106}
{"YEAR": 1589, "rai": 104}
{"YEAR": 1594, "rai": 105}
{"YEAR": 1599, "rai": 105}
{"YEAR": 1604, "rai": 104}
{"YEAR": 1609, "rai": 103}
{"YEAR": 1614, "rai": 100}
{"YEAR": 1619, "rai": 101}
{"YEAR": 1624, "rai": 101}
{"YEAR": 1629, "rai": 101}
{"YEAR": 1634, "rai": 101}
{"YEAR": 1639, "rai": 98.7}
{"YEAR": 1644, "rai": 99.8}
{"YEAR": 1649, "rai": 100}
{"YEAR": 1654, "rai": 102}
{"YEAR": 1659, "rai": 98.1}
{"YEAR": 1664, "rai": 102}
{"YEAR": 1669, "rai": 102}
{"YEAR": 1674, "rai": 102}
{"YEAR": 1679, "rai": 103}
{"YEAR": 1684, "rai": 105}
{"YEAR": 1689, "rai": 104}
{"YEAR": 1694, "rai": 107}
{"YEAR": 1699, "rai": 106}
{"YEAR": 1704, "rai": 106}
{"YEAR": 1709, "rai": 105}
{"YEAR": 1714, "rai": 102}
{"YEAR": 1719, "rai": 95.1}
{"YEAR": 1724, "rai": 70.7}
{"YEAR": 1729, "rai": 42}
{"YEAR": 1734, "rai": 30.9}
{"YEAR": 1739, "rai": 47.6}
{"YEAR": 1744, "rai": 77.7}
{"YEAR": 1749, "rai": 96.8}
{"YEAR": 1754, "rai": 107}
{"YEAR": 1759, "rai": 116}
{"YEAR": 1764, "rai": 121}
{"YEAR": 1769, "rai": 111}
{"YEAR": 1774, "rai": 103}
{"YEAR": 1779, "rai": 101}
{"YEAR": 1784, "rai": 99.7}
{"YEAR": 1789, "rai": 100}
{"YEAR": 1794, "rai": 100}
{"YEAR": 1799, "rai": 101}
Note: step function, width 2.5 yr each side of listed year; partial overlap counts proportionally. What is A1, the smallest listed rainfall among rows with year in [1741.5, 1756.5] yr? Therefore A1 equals 77.7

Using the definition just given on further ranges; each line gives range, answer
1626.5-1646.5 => 98.7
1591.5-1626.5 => 100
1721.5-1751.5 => 30.9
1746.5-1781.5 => 96.8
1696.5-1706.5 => 106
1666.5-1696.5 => 102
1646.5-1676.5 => 98.1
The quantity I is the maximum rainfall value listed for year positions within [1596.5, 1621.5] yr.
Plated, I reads 105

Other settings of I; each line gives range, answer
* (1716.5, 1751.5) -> 96.8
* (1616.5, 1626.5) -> 101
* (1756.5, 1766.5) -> 121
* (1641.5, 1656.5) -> 102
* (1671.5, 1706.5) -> 107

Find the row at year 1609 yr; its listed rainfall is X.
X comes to 103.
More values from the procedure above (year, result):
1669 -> 102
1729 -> 42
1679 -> 103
